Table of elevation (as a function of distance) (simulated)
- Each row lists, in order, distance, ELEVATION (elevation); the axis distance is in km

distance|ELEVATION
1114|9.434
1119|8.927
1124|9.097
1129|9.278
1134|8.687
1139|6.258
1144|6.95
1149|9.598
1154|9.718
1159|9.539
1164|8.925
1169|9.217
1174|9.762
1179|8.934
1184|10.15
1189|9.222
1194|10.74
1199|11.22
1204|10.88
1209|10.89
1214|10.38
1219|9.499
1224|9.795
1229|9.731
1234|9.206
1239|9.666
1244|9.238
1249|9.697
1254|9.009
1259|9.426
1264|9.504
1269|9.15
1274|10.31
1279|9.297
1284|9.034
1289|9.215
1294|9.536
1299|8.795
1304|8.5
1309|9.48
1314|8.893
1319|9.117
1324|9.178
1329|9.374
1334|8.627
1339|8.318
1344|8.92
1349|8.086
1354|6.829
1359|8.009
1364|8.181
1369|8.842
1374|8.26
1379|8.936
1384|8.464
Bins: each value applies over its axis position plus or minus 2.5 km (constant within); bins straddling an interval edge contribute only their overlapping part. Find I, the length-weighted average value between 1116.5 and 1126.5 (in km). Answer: 9.01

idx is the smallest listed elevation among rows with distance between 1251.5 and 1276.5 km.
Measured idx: 9.009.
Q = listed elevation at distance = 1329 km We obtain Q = 9.374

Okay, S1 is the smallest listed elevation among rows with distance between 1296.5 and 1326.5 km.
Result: 8.5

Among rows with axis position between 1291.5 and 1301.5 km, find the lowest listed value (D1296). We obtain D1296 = 8.795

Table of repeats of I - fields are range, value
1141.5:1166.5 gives 8.95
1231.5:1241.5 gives 9.44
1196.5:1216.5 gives 10.8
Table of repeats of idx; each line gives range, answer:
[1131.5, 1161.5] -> 6.258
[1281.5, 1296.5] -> 9.034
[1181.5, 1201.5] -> 9.222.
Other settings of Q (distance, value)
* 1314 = 8.893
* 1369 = 8.842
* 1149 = 9.598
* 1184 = 10.15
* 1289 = 9.215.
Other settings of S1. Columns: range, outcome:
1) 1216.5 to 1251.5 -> 9.206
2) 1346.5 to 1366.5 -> 6.829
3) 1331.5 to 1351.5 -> 8.086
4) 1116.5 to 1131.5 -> 8.927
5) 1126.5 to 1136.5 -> 8.687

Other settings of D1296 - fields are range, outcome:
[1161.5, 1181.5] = 8.925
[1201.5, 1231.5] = 9.499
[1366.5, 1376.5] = 8.26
